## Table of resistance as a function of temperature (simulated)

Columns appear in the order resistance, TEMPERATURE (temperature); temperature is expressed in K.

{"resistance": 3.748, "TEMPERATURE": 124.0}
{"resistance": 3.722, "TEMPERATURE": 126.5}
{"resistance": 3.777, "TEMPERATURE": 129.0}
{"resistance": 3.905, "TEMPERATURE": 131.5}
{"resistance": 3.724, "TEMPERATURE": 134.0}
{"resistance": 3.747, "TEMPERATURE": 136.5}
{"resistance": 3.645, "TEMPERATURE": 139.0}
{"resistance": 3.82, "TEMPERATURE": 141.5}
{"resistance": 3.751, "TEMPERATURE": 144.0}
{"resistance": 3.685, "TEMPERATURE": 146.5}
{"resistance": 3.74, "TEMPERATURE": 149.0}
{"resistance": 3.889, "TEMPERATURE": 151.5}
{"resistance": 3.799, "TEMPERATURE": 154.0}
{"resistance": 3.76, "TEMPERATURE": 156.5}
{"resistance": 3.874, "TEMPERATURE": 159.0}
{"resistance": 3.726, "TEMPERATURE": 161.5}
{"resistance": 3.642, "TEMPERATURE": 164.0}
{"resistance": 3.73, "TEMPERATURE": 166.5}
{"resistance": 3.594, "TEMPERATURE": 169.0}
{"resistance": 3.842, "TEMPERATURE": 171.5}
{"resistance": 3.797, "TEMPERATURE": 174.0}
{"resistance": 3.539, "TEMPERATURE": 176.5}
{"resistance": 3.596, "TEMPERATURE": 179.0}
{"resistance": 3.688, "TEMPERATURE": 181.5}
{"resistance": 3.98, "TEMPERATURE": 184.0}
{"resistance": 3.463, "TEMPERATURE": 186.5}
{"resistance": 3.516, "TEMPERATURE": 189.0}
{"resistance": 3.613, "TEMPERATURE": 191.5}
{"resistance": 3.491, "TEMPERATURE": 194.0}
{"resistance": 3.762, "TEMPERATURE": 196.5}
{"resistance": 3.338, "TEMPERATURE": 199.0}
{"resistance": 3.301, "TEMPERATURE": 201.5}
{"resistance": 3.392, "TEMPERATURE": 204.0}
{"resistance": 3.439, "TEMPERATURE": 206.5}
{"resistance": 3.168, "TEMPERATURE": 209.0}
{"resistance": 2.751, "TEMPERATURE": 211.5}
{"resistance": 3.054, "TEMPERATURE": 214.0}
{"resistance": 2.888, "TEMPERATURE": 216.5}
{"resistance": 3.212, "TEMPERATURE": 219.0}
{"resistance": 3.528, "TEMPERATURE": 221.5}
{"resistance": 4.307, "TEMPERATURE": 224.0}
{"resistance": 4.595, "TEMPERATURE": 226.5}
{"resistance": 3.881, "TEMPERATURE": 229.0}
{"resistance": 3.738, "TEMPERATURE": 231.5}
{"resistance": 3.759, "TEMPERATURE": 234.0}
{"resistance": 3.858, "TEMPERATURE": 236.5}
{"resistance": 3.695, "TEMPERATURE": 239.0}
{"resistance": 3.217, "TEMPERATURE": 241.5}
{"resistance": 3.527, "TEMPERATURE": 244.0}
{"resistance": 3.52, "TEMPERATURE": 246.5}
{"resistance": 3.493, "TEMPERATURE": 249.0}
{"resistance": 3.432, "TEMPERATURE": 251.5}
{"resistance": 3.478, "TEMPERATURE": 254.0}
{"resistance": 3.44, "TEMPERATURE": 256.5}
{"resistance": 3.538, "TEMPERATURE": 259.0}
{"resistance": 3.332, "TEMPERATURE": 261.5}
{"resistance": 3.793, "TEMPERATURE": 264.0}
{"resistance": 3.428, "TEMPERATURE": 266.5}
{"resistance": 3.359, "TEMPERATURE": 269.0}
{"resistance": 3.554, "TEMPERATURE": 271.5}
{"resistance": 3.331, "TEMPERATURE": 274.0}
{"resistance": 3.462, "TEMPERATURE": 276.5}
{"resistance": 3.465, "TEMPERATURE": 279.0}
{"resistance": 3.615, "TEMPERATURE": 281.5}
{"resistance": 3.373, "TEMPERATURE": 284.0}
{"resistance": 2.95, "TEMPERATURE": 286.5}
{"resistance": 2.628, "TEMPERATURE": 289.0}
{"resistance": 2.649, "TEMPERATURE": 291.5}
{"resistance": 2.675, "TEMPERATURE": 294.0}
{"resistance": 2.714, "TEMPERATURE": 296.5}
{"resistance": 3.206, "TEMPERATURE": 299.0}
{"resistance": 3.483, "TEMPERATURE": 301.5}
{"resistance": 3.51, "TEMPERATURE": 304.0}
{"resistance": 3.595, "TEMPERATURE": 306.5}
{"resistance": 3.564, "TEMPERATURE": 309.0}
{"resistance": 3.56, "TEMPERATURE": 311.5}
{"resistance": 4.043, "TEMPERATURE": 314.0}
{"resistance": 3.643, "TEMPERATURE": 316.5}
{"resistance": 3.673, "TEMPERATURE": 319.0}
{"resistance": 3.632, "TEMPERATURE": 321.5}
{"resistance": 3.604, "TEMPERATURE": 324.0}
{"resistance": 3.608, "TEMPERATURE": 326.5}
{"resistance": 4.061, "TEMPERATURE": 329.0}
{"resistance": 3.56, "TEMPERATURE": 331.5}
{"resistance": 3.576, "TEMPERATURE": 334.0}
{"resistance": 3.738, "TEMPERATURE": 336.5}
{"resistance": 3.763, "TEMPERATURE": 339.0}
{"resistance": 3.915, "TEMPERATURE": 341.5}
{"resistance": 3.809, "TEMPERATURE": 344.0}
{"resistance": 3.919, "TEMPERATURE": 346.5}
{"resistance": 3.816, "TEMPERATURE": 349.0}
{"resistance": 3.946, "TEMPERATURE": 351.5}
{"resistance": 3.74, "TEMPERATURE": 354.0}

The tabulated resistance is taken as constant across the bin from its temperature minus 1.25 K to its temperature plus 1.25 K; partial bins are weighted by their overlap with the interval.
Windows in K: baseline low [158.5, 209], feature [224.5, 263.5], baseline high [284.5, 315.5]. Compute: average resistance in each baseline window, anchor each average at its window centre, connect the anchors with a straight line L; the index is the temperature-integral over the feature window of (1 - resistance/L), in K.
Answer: -2.8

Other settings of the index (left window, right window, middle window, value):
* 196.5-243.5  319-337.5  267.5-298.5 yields 3.9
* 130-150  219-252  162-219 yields 3.9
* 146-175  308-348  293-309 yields 2.1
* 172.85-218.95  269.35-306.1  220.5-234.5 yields -2.7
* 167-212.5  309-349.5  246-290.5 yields 3.1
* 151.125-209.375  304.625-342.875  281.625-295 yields 2.8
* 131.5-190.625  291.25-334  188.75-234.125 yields 1.7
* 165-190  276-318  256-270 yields -0.3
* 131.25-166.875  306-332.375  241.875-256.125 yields 1.0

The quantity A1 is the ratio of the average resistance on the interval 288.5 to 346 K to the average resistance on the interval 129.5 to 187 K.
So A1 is 0.9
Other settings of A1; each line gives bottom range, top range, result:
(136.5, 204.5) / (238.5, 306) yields 0.91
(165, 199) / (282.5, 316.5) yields 0.89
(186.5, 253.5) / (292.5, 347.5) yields 1.02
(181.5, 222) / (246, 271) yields 1.03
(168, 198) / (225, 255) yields 1.01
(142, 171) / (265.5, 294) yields 0.86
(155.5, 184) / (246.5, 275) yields 0.93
